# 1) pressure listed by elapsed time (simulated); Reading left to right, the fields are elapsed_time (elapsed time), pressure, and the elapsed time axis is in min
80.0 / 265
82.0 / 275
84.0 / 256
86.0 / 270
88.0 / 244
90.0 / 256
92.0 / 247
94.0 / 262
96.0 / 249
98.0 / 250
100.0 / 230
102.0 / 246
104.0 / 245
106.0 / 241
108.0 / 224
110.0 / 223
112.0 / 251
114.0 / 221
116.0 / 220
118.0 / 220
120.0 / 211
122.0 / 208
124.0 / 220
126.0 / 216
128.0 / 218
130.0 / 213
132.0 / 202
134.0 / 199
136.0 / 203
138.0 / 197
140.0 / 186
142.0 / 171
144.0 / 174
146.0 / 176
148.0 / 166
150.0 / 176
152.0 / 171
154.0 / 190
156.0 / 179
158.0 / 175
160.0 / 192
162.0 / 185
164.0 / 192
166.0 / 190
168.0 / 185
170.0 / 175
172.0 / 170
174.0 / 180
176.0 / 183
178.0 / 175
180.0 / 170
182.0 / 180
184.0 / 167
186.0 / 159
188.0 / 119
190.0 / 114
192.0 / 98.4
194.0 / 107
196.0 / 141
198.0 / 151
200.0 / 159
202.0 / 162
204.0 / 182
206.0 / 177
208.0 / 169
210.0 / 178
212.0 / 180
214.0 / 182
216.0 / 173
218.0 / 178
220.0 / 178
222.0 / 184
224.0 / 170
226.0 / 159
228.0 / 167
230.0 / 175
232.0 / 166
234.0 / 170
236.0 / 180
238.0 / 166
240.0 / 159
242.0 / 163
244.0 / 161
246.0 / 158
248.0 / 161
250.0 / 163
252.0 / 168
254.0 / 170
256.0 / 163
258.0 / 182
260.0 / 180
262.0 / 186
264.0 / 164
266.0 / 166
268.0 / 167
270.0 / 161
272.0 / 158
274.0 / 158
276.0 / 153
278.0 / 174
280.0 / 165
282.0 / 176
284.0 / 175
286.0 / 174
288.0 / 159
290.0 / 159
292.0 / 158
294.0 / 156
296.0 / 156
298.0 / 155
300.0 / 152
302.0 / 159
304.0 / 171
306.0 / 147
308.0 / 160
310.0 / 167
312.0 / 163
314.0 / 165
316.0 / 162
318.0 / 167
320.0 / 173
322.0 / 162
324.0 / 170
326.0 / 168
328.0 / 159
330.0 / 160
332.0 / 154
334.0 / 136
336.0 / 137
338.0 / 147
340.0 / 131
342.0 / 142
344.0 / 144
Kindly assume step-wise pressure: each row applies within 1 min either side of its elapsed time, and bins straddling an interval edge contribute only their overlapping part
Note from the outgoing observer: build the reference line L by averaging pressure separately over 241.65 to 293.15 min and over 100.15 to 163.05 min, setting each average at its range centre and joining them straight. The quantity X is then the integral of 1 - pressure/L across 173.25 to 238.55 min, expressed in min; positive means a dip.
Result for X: 7.0 min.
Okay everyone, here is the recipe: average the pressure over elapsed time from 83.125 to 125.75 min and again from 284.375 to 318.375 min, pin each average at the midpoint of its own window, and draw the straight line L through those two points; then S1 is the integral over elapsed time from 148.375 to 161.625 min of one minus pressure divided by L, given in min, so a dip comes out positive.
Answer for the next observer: 2.3 min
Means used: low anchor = 237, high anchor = 161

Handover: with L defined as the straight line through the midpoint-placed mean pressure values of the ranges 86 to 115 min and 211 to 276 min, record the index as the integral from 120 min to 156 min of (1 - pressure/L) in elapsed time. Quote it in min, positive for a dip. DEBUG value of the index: 4.9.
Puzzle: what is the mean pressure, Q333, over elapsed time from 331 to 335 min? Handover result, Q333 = 145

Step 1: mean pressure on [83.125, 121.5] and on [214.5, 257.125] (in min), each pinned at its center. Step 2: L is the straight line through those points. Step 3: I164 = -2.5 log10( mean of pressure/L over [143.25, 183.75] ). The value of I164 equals 0.16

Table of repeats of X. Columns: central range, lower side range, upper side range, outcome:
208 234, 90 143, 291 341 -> 2.0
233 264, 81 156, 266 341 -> 1.6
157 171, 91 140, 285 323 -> 1.6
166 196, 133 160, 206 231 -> 3.7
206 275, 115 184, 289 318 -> 0.9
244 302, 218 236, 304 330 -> 1.1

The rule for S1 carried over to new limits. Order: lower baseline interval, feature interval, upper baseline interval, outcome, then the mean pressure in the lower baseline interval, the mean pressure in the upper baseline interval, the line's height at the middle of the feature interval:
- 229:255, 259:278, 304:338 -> -0.28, 166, 159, 164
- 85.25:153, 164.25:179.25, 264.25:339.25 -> 1.57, 218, 161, 201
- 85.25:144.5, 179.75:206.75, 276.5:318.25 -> 6.75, 224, 163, 198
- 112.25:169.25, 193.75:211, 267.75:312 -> 1.97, 196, 162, 182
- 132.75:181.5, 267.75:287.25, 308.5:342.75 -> -0.25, 182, 157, 164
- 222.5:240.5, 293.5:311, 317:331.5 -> 0.83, 169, 165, 166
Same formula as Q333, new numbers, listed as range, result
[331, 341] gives 141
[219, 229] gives 172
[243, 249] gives 160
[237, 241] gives 162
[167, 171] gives 180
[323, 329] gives 166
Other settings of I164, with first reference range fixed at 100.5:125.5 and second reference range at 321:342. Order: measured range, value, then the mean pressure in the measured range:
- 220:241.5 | 0.103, 170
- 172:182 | 0.163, 177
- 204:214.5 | 0.097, 177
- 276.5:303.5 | 0.022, 163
